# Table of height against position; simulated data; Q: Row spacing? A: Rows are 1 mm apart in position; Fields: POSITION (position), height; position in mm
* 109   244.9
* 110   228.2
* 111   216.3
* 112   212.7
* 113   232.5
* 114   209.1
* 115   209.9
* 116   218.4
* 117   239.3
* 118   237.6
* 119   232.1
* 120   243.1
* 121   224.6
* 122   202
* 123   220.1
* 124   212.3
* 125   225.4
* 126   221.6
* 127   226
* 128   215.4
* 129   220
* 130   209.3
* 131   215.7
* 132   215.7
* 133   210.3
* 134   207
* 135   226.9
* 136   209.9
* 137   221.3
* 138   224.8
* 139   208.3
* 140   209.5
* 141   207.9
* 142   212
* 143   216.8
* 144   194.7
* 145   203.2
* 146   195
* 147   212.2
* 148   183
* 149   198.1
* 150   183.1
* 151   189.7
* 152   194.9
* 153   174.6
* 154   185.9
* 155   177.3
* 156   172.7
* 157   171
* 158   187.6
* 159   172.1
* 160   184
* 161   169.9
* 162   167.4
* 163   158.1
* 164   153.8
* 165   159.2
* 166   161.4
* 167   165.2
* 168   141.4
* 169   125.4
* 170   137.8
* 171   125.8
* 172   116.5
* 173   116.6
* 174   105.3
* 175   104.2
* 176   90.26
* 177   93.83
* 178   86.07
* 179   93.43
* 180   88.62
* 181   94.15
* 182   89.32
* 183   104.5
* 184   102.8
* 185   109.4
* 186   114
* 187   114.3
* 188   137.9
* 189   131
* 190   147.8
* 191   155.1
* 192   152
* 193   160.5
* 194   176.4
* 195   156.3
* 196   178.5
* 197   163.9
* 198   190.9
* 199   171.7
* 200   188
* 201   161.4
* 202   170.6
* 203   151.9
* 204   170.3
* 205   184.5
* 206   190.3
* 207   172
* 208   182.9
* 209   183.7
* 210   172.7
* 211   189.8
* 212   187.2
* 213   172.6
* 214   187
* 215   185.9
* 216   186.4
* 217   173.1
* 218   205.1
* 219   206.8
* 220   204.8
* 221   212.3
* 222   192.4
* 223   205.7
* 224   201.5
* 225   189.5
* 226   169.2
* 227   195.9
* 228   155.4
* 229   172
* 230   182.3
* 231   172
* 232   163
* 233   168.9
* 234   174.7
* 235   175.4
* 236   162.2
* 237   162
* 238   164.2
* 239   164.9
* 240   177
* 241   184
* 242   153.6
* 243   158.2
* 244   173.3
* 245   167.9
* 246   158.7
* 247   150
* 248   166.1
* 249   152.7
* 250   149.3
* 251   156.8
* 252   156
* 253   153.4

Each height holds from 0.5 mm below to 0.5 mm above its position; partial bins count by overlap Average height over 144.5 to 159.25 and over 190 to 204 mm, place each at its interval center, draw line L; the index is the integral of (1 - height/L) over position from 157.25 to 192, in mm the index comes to 9.24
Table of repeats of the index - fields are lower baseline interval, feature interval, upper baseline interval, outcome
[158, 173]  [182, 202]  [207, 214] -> 2.67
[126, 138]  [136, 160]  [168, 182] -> -2.78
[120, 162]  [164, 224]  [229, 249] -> 9.59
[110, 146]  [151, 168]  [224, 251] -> 2.63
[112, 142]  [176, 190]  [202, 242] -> 6.45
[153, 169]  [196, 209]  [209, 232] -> 0.39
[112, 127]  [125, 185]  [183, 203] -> 6.72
